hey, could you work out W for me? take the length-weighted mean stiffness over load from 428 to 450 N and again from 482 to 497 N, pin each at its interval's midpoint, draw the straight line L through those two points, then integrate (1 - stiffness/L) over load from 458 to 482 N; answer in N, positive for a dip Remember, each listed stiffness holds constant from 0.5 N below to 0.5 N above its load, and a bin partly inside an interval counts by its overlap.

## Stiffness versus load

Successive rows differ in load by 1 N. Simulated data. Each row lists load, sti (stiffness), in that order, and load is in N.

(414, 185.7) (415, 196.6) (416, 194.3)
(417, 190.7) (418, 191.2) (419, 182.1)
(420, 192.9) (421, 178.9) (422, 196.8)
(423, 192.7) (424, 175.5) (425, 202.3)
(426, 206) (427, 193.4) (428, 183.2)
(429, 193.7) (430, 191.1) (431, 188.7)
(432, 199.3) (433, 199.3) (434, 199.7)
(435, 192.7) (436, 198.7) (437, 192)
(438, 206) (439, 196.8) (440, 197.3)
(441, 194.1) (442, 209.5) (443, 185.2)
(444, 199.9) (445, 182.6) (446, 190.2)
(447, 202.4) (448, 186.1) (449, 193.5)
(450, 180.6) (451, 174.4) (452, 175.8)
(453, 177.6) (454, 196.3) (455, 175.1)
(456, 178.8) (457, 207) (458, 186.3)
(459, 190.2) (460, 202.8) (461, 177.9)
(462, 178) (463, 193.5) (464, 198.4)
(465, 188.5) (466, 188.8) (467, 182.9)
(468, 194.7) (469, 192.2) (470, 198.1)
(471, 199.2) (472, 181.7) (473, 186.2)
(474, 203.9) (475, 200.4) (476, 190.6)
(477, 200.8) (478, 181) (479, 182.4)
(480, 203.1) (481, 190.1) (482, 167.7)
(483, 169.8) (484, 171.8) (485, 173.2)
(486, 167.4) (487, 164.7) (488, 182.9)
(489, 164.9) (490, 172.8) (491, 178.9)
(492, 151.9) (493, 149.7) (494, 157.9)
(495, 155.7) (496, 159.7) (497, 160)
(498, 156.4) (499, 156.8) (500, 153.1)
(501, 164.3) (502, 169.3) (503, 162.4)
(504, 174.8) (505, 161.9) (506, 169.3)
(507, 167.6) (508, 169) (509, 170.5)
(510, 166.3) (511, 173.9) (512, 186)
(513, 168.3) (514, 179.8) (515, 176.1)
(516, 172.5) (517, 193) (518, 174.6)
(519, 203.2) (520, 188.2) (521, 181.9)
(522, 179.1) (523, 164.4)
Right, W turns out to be -1.93 N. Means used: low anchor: 195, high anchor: 166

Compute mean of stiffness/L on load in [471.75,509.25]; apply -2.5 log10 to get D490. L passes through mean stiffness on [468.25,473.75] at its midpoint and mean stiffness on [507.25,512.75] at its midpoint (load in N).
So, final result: 0.064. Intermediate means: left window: 192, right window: 173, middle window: 172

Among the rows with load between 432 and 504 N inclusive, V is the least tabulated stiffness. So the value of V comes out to 149.7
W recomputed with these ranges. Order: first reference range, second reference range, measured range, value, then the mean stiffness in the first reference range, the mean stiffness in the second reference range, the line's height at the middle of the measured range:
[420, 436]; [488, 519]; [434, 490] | -1.9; 193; 168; 182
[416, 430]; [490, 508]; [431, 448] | -1.1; 191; 162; 185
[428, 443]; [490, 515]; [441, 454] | 0.1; 196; 166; 191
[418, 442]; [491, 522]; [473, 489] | -0.5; 194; 169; 178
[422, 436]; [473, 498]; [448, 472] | -0.6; 194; 175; 184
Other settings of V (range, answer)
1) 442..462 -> 174.4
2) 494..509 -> 153.1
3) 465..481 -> 181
